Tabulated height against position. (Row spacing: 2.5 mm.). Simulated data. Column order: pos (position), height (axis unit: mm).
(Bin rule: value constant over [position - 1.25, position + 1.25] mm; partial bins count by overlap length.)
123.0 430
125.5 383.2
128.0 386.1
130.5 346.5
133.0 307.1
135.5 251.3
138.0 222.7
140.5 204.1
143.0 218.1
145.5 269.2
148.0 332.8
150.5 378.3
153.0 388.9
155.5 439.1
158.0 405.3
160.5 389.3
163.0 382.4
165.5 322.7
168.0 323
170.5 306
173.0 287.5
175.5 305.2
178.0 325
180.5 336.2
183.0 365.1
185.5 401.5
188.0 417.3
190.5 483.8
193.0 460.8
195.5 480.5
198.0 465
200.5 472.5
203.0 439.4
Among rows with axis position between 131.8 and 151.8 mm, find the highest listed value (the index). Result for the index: 378.3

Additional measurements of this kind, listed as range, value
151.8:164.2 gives 439.1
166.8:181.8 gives 336.2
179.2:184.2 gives 365.1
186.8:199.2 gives 483.8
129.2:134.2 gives 346.5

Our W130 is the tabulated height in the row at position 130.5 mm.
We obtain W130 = 346.5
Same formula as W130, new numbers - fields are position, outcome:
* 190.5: 483.8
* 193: 460.8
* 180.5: 336.2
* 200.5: 472.5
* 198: 465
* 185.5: 401.5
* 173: 287.5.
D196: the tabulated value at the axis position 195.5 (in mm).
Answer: 480.5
